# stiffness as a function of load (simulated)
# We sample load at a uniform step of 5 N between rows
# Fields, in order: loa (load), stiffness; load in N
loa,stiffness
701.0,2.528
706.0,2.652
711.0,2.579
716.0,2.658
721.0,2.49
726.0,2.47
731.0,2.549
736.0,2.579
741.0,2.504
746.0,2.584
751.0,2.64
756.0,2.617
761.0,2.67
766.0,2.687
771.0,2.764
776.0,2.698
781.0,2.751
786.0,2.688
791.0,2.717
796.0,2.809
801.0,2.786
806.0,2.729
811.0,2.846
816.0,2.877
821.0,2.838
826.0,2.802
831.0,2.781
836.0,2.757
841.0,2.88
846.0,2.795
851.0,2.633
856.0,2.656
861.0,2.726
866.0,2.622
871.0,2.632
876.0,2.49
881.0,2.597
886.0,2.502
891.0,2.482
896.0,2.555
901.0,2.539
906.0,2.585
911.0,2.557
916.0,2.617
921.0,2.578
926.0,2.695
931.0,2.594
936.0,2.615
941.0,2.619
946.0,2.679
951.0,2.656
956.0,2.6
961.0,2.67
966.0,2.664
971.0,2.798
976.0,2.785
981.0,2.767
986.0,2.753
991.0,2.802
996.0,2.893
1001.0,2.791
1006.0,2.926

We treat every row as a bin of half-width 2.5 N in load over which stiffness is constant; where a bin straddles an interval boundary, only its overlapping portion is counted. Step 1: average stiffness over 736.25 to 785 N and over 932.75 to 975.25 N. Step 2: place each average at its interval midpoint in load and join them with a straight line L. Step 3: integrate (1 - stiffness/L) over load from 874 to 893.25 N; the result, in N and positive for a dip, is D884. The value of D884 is 1.0 N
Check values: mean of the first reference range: 2.65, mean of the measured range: 2.52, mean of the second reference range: 2.67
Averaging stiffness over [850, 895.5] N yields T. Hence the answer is 2.59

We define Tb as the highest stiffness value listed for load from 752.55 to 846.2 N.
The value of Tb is 2.88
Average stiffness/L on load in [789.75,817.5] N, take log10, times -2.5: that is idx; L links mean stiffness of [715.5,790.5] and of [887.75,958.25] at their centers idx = -0.07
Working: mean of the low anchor 2.62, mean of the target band 2.79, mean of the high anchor 2.6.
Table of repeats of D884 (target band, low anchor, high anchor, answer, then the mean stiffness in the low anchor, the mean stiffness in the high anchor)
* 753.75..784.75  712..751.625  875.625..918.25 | -1.74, 2.56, 2.55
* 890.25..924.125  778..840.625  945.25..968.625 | 1.65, 2.78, 2.65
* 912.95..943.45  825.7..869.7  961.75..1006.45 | 1.61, 2.73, 2.79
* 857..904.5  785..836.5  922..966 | 2.39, 2.79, 2.64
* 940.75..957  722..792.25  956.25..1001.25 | 0.58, 2.63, 2.76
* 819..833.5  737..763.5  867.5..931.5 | -1.23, 2.6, 2.57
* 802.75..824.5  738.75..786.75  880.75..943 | -1.55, 2.66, 2.58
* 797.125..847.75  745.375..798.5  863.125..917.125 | -3.27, 2.7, 2.56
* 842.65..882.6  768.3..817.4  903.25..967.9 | 0.68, 2.76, 2.62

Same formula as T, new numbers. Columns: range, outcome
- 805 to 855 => 2.79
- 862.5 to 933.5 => 2.58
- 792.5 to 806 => 2.78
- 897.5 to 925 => 2.58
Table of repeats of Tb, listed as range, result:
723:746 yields 2.584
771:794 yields 2.764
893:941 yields 2.695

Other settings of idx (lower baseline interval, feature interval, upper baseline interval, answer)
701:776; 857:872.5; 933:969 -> -0.01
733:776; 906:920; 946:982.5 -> 0.04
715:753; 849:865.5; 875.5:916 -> -0.05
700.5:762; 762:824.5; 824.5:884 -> -0.05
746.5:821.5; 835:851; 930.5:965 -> -0.04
